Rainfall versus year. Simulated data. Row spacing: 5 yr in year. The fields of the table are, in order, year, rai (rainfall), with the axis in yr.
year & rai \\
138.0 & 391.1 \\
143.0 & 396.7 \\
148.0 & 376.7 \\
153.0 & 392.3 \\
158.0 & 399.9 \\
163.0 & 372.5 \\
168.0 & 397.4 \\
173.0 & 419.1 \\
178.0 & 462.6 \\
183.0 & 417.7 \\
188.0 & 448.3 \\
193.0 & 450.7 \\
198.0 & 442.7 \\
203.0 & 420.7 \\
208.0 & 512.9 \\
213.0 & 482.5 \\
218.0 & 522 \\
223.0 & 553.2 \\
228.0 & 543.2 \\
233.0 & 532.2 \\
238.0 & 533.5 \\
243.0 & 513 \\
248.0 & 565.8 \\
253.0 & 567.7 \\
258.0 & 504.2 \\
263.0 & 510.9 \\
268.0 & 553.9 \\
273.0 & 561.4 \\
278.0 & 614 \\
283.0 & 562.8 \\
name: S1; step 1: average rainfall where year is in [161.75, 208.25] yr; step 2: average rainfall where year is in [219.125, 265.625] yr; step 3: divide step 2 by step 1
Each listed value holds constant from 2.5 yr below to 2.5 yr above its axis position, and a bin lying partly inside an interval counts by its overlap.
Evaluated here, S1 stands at 1.2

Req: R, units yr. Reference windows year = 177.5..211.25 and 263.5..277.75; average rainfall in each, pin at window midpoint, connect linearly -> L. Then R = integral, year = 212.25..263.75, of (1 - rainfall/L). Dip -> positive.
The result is -2.0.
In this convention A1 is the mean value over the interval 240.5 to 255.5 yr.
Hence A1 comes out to 549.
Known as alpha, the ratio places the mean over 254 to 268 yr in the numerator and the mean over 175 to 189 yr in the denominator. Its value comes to 1.18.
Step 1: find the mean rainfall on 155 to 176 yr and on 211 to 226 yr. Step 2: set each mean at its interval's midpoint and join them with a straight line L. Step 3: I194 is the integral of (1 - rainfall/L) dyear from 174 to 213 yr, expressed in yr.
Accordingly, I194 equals 0.9 yr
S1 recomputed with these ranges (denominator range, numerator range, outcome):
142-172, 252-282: 1.41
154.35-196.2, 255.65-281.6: 1.31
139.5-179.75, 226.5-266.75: 1.33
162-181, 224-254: 1.30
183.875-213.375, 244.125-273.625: 1.19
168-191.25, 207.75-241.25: 1.21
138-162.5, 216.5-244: 1.37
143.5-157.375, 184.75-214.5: 1.18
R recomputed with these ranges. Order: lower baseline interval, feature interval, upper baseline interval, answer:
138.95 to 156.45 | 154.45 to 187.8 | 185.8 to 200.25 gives 0.5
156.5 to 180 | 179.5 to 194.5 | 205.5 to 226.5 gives 0.4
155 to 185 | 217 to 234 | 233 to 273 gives -1.5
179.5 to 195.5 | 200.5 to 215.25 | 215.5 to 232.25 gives 0.7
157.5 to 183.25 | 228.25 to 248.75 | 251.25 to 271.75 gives -1.3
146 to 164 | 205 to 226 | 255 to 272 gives -2.3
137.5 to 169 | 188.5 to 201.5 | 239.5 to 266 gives 0.1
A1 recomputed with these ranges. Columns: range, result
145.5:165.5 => 385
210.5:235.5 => 527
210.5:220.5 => 502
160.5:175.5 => 396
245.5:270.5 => 540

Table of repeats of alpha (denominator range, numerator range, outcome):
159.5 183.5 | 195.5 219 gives 1.15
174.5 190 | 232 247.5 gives 1.20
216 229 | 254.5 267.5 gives 0.96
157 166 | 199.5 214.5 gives 1.22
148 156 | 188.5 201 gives 1.15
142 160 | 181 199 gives 1.13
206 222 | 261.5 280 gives 1.10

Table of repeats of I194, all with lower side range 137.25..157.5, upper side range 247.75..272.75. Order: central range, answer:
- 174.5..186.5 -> -0.1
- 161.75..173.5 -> 0.6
